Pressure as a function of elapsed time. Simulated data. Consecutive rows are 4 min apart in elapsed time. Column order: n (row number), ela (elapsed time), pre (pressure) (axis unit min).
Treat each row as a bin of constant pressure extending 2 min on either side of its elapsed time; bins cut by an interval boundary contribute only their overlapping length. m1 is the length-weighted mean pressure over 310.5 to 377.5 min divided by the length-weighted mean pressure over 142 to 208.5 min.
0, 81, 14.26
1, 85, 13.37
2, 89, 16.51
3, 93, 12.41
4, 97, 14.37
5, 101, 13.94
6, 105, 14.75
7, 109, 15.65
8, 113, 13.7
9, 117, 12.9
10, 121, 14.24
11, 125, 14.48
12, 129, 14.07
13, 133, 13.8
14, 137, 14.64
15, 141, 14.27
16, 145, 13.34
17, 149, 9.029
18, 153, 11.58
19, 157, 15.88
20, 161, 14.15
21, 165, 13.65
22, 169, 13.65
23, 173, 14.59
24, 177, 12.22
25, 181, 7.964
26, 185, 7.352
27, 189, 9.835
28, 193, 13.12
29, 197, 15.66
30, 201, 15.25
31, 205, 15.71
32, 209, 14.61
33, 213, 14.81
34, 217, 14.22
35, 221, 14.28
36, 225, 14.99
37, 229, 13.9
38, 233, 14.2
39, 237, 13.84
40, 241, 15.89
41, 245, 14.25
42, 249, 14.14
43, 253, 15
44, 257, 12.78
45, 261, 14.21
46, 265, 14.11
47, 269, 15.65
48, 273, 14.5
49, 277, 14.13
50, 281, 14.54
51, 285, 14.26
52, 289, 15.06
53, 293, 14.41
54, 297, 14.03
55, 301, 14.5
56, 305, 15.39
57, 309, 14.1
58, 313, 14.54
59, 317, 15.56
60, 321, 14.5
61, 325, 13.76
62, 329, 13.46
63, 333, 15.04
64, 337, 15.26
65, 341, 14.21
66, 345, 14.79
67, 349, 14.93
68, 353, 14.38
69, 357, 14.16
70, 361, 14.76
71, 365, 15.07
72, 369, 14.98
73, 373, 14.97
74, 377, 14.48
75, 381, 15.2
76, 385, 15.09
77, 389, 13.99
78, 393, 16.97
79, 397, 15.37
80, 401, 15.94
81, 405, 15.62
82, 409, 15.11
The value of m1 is 1.15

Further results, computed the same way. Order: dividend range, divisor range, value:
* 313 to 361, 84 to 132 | 1.02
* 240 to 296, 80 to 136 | 1.02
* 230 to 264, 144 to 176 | 1.08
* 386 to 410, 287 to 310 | 1.06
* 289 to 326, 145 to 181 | 1.14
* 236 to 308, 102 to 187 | 1.10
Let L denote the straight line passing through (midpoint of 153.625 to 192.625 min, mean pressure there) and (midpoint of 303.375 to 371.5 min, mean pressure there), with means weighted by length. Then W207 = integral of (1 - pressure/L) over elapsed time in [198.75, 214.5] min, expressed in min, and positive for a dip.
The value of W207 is -3.0 min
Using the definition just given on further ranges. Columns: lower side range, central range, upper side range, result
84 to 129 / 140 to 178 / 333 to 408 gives 3.0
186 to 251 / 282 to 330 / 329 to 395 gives 0.3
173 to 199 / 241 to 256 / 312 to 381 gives -2.3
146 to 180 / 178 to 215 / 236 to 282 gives 2.2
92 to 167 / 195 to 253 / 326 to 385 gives -2.3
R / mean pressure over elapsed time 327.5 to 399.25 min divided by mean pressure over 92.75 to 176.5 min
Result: 1.08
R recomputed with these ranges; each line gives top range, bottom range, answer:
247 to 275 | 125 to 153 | 1.09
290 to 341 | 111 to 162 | 1.07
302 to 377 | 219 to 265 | 1.02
